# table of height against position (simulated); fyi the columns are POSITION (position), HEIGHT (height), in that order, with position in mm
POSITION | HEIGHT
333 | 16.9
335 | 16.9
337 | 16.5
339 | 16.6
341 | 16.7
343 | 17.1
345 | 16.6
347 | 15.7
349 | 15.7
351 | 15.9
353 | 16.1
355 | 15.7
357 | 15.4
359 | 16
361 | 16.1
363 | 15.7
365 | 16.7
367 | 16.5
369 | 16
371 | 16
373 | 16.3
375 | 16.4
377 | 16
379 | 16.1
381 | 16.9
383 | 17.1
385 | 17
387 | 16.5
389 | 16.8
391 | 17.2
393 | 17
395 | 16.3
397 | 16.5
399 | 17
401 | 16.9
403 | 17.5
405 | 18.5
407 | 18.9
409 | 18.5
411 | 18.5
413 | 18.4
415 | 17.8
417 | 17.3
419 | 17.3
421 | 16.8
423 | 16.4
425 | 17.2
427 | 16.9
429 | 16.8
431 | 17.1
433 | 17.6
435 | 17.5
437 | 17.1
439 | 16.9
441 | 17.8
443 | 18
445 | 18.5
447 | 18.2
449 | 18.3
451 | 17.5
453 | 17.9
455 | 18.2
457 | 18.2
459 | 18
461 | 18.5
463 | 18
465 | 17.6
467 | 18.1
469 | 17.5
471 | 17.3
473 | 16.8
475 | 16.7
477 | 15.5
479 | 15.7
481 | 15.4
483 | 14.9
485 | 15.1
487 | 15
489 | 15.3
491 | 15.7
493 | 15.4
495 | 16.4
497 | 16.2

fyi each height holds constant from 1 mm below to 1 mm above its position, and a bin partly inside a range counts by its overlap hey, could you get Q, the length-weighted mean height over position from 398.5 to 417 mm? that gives 18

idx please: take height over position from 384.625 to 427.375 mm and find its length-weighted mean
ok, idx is 17.3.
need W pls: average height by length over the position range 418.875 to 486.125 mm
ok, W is 17.2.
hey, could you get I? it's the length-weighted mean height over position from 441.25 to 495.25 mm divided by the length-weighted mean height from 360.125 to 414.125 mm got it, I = 1.00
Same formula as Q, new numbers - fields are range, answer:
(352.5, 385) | 16.2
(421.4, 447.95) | 17.4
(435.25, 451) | 17.8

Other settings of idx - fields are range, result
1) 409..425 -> 17.5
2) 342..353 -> 16.2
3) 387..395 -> 16.9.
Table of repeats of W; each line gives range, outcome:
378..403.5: 16.8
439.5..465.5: 18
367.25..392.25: 16.5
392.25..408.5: 17.4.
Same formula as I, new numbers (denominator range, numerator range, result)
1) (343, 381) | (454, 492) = 1.04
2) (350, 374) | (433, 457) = 1.11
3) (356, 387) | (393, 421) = 1.08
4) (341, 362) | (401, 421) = 1.12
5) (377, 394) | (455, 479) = 1.04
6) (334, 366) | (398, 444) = 1.08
